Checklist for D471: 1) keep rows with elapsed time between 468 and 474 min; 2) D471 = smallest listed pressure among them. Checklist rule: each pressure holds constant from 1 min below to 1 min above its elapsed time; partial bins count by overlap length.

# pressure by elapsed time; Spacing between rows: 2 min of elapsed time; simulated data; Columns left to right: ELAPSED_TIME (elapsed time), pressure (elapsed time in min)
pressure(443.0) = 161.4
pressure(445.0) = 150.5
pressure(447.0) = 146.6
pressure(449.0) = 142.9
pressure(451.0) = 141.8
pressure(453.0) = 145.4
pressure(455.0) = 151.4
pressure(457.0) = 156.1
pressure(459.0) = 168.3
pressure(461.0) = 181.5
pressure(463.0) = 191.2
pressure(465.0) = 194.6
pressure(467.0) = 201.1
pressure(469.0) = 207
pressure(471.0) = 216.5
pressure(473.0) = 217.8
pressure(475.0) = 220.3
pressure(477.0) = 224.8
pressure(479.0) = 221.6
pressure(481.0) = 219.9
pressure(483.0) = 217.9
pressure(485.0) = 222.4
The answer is 207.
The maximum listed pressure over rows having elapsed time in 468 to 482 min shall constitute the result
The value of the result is 224.8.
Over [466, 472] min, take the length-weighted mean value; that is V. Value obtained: 208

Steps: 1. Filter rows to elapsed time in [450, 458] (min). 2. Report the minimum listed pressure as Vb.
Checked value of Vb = 141.8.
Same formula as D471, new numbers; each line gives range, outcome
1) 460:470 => 181.5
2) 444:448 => 146.6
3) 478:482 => 219.9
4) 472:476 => 217.8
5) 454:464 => 151.4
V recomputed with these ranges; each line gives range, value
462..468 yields 196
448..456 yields 145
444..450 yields 147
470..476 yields 218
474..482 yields 222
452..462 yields 161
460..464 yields 186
